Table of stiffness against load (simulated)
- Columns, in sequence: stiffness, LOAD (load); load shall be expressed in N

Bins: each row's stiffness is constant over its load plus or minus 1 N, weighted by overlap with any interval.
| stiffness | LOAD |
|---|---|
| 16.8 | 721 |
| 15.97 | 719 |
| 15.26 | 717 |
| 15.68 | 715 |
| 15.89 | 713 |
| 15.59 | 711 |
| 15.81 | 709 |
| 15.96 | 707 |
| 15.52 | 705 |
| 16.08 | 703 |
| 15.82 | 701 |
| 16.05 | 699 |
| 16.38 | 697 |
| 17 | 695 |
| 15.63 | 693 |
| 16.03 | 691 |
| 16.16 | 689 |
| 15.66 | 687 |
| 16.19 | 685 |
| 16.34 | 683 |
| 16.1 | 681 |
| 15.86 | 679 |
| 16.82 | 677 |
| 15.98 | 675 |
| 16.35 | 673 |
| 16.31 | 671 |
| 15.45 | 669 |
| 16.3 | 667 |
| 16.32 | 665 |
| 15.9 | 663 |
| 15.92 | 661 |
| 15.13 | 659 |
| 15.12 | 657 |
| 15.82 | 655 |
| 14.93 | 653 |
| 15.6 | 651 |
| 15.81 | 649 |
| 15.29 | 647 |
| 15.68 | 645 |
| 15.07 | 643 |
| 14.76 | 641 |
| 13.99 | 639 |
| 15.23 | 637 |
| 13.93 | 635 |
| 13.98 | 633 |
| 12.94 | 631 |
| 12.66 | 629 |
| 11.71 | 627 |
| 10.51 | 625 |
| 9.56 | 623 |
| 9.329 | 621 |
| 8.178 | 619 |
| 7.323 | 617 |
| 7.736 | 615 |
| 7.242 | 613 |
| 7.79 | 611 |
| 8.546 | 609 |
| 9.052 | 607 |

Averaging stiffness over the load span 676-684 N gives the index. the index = 16.3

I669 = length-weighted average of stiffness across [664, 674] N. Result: 16.1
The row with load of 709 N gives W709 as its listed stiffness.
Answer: 15.81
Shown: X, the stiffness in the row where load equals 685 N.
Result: 16.19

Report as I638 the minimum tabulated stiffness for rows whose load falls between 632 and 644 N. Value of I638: 13.93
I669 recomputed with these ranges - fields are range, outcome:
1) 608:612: 8.17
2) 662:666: 16.1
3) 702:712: 15.8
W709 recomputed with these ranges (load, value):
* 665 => 16.32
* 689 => 16.16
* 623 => 9.56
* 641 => 14.76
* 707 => 15.96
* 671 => 16.31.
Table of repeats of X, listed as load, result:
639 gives 13.99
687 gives 15.66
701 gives 15.82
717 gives 15.26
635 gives 13.93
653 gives 14.93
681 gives 16.1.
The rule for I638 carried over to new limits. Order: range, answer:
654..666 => 15.12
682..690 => 15.66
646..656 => 14.93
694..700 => 16.05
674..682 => 15.86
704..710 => 15.52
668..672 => 15.45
